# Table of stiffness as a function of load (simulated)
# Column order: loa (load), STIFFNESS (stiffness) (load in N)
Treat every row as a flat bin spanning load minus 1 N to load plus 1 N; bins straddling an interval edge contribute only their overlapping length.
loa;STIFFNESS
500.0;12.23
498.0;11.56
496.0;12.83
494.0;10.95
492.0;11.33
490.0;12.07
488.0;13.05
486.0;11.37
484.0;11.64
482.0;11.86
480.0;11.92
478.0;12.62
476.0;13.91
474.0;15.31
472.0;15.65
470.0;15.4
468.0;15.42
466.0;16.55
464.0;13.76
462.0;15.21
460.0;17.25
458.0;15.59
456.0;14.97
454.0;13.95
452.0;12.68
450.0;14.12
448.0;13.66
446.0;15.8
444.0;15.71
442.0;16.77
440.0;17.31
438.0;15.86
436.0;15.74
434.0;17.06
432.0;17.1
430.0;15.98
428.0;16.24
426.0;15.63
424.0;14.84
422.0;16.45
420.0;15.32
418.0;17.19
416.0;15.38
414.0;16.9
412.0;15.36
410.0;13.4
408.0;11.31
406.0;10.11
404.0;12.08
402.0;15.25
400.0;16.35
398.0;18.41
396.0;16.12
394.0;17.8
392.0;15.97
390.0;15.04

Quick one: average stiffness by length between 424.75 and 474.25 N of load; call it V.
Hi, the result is 15.5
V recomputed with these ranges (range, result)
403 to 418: 13.8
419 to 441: 16.1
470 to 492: 13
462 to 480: 14.7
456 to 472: 15.6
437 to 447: 16.3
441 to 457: 14.7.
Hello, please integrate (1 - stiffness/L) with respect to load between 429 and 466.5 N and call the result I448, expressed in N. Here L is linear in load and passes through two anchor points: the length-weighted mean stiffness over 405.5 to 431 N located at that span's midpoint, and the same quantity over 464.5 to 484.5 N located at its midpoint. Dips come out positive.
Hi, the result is -2.5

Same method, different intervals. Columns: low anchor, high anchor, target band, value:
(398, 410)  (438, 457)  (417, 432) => -1.9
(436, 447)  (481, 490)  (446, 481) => -1.4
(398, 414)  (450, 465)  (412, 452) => -4.2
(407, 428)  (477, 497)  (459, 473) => -2.9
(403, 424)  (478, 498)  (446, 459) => -1.2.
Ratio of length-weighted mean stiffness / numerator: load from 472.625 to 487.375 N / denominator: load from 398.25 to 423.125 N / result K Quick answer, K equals 0.87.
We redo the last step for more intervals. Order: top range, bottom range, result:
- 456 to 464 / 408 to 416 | 1.06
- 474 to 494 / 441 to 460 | 0.82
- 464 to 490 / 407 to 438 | 0.88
